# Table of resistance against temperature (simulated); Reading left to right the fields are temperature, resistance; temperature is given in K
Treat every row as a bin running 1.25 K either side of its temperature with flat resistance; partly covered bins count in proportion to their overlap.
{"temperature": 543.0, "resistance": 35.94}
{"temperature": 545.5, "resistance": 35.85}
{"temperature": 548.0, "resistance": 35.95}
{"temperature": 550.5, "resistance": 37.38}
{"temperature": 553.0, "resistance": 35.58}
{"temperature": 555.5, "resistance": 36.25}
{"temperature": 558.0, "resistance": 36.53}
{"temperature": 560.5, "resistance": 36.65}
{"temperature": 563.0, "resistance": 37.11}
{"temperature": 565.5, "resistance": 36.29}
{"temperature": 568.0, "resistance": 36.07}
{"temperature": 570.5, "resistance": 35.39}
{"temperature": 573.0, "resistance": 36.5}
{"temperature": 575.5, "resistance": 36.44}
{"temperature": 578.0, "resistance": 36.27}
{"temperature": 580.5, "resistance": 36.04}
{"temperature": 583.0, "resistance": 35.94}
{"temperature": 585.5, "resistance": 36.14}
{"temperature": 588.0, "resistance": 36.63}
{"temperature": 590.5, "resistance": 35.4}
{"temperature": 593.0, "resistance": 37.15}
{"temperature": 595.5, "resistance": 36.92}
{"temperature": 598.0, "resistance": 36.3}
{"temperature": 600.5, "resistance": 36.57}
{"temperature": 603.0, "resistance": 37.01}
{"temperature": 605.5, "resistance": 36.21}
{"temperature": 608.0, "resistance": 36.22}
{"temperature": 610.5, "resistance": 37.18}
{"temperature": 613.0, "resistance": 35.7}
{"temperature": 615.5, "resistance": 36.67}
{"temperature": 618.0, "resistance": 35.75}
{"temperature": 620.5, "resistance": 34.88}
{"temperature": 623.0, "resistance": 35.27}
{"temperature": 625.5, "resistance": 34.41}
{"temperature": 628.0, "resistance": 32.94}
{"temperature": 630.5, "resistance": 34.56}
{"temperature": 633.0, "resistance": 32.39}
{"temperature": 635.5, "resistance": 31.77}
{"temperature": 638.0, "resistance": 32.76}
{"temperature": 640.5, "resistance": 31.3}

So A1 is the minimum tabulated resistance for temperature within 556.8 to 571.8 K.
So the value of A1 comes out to 35.39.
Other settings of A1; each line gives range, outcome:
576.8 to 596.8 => 35.4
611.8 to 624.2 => 34.88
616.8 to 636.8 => 31.77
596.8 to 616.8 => 35.7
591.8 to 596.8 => 36.92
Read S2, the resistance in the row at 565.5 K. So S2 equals 36.29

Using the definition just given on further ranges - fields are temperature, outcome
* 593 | 37.15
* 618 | 35.75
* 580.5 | 36.04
